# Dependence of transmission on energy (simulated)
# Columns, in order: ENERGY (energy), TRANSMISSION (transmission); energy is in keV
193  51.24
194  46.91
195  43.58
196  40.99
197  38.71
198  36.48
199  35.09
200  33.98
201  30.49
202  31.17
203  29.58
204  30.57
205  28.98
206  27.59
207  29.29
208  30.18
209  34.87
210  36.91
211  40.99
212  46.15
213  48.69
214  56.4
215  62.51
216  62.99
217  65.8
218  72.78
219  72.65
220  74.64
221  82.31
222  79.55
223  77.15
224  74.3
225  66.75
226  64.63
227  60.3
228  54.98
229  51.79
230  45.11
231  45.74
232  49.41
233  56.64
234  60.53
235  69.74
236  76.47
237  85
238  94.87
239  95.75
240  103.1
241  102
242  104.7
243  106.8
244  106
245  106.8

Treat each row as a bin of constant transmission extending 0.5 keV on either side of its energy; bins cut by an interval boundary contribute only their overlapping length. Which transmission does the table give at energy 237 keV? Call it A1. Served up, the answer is 85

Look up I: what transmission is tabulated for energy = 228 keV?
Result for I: 54.98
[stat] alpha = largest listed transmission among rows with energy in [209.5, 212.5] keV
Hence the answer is 46.15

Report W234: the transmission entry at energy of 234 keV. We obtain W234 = 60.53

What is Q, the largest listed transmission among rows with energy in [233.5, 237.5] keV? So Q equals 85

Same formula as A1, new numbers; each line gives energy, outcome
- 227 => 60.3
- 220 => 74.64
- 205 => 28.98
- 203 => 29.58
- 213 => 48.69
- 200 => 33.98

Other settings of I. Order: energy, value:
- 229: 51.79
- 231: 45.74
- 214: 56.4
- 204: 30.57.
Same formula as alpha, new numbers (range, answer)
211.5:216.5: 62.99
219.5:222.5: 82.31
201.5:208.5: 31.17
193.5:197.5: 46.91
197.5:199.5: 36.48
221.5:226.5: 79.55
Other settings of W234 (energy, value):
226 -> 64.63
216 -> 62.99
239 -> 95.75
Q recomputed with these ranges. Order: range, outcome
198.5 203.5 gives 35.09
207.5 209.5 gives 34.87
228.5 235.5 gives 69.74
